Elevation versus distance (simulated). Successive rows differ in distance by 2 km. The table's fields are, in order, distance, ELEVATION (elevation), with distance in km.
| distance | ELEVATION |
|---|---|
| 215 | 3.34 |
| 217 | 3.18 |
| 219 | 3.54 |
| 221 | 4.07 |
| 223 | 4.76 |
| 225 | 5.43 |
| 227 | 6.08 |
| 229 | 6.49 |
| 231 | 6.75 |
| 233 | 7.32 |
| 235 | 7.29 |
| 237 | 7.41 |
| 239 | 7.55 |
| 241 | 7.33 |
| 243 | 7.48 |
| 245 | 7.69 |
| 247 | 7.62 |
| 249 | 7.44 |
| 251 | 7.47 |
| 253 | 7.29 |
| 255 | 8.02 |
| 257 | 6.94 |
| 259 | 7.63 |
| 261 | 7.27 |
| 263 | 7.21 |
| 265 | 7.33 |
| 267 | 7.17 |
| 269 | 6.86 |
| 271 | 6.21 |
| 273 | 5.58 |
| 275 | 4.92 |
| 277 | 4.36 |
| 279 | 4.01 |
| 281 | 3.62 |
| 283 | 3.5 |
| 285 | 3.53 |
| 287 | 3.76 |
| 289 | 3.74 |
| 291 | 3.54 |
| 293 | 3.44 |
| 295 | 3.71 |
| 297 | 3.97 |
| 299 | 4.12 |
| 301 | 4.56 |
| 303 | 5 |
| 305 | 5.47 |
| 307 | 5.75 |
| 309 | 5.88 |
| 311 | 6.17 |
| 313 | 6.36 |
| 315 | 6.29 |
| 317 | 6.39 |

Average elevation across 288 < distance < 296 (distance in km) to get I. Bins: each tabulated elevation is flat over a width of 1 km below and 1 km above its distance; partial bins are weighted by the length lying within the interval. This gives 3.61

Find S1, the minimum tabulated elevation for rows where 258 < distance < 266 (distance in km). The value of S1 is 7.21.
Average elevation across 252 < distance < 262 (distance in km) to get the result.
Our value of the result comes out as 7.43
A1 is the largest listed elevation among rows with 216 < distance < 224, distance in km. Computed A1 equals 4.76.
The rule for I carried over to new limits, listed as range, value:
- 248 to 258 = 7.43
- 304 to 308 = 5.61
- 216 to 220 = 3.36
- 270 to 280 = 5.02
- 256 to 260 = 7.29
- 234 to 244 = 7.41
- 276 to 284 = 3.87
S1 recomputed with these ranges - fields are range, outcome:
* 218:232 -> 3.54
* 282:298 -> 3.44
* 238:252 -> 7.33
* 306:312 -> 5.75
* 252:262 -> 6.94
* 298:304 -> 4.12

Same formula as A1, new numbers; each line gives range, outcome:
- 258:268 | 7.63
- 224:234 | 7.32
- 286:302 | 4.56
